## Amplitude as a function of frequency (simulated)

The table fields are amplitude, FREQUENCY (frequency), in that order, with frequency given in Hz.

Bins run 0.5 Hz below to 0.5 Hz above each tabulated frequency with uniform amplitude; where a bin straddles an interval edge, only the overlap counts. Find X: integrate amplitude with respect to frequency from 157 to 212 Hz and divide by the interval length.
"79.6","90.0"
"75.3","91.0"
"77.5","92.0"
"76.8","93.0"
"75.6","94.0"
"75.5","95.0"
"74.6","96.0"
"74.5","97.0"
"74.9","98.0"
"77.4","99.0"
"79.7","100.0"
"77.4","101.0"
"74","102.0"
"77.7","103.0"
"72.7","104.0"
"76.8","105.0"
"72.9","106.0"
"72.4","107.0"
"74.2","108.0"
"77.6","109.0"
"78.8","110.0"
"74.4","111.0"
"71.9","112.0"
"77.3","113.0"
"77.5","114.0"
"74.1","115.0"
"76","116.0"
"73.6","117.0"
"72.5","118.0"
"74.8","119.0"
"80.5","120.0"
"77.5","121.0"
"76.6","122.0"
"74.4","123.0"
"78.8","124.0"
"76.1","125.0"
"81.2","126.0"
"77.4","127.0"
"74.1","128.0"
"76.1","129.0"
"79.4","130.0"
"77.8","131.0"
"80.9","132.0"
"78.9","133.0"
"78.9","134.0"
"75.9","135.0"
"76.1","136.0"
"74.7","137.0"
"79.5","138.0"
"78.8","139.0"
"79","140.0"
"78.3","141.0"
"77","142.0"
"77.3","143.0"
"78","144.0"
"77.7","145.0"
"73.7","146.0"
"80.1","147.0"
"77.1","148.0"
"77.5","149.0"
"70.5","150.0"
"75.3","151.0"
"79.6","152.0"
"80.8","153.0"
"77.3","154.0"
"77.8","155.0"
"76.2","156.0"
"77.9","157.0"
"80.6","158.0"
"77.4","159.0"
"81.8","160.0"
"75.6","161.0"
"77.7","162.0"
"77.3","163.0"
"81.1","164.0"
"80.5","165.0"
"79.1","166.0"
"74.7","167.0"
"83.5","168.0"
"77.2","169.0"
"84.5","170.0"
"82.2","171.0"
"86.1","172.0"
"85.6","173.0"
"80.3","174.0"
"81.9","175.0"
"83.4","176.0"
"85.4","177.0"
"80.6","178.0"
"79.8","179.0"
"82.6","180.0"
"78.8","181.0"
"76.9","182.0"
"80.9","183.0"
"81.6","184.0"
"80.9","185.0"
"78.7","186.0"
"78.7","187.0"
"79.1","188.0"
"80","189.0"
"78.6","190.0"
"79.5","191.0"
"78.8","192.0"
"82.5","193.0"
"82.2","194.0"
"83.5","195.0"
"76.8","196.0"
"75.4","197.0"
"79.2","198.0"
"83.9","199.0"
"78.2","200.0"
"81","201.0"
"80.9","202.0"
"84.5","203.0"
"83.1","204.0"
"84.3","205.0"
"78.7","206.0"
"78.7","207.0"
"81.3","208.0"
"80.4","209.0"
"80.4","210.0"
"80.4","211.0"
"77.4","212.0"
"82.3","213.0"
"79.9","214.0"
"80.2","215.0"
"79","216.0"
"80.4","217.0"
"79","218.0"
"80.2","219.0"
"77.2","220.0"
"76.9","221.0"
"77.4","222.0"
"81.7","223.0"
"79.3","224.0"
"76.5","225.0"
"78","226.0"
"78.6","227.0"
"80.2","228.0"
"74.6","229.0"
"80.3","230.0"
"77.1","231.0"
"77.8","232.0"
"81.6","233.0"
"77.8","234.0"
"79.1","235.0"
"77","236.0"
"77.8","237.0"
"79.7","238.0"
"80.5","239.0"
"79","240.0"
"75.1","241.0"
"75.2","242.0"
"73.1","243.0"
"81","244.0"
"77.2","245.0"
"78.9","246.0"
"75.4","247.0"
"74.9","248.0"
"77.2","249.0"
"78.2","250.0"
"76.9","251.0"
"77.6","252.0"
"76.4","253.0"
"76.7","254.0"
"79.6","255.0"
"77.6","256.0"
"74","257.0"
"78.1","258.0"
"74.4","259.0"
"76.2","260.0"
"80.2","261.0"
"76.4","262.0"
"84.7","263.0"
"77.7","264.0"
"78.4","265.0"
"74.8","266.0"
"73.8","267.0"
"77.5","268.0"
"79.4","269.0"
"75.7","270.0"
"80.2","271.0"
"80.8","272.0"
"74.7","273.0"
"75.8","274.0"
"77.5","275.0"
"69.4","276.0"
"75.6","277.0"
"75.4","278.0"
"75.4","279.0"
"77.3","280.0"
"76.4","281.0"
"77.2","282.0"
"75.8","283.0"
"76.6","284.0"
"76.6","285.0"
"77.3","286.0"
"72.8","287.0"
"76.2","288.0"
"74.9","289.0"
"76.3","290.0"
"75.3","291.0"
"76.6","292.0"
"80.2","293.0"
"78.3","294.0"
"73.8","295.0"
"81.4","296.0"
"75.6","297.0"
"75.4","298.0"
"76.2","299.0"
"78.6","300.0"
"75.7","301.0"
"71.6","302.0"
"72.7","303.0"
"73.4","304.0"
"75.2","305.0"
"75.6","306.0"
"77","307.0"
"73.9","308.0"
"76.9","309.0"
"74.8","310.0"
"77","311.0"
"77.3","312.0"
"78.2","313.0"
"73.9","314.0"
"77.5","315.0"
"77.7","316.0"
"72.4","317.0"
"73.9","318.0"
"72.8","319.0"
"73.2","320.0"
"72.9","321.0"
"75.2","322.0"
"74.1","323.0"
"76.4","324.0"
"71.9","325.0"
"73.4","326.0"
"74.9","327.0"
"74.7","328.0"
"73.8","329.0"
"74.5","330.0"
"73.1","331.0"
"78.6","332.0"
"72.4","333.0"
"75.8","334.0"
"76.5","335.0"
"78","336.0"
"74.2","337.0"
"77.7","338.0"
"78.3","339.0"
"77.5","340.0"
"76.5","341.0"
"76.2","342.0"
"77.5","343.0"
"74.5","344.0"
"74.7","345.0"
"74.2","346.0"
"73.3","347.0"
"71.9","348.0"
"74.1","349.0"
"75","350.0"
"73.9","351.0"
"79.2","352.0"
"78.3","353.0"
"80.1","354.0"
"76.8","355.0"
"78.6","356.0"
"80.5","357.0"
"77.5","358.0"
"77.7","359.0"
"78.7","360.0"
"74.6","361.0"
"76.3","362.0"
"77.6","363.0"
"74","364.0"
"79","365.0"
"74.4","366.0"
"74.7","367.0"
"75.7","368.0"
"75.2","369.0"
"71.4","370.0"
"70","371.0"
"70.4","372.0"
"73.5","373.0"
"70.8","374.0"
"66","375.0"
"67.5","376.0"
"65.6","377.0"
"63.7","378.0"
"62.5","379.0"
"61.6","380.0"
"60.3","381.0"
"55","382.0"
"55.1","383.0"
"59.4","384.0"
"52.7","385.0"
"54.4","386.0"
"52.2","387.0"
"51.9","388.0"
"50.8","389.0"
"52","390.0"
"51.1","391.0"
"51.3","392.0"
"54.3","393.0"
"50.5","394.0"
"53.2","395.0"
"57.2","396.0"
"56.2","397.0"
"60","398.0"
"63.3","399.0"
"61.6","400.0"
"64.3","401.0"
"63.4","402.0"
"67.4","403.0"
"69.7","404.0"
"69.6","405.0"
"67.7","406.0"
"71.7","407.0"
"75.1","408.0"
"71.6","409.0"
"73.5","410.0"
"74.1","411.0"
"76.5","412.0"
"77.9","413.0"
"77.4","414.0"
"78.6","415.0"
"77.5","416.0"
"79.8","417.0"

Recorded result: 80.4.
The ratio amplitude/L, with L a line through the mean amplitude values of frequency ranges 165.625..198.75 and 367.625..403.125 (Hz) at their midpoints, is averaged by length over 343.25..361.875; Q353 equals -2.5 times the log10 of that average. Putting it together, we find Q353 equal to -0.19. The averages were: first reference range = 80.6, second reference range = 60.8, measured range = 76.3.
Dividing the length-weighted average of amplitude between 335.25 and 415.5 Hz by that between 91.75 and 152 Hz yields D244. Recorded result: 0.90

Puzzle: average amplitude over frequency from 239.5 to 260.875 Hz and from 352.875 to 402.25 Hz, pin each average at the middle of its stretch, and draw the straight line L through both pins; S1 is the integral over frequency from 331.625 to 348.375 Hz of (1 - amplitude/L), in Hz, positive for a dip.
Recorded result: -1.67 Hz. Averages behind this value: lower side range 76.9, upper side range 65.6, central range 75.8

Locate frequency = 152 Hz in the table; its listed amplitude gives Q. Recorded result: 79.6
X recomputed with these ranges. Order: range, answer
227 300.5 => 77.1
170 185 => 81.9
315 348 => 75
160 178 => 81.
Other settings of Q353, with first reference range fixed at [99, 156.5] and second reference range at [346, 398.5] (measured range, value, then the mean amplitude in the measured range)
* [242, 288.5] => -0.08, 76.8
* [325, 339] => -0.10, 75.2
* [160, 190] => -0.08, 80.5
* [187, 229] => -0.09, 79.8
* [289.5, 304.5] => -0.09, 76.1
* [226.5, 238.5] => -0.09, 78.5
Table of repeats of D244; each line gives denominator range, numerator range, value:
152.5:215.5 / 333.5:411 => 0.86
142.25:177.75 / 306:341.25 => 0.95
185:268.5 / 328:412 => 0.88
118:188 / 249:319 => 0.97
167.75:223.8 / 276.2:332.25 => 0.94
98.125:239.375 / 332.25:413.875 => 0.88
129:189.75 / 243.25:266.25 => 0.98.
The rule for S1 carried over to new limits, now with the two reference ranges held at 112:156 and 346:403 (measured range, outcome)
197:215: -1.64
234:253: -1.33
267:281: -1.06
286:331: -3.74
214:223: -0.69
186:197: -0.76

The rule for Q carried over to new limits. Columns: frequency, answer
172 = 86.1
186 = 78.7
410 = 73.5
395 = 53.2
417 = 79.8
